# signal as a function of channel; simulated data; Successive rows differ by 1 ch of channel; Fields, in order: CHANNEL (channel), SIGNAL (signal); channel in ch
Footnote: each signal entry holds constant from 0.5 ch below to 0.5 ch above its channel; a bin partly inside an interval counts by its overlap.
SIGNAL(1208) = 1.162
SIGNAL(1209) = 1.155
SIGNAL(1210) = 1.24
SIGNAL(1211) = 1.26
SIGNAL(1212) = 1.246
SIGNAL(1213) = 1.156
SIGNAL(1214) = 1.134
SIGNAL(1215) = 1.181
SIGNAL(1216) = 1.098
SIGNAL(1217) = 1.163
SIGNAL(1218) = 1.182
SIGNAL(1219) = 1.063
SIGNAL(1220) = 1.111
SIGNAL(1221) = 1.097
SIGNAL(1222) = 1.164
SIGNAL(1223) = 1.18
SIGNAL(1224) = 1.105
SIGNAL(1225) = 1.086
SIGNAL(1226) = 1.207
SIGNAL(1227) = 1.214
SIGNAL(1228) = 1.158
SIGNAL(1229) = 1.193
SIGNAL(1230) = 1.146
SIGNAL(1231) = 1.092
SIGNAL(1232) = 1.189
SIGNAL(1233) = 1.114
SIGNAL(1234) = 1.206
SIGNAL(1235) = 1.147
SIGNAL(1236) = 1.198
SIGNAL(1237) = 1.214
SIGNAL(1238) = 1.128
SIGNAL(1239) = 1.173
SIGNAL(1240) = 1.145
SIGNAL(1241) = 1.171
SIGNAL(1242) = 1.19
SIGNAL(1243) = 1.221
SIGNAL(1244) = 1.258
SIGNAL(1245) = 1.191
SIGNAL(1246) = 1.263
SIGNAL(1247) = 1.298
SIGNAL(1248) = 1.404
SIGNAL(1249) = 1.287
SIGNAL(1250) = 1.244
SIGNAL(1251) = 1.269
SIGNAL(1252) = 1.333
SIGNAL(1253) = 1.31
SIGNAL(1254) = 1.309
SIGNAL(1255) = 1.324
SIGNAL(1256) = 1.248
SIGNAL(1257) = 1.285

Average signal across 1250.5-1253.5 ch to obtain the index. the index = 1.3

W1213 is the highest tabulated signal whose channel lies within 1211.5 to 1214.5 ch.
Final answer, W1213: 1.246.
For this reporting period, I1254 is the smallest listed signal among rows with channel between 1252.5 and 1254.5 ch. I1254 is 1.309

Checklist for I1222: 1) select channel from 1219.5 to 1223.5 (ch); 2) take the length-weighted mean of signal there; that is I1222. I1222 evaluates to 1.14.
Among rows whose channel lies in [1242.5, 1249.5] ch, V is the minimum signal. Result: 1.191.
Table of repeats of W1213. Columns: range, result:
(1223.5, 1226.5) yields 1.207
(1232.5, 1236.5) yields 1.206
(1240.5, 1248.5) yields 1.404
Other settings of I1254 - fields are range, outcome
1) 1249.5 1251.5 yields 1.244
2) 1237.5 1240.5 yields 1.128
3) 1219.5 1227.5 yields 1.086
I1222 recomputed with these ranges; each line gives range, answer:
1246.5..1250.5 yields 1.31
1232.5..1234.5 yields 1.16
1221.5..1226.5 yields 1.15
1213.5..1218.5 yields 1.15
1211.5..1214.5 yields 1.18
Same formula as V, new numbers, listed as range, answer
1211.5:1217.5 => 1.098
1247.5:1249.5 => 1.287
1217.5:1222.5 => 1.063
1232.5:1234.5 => 1.114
